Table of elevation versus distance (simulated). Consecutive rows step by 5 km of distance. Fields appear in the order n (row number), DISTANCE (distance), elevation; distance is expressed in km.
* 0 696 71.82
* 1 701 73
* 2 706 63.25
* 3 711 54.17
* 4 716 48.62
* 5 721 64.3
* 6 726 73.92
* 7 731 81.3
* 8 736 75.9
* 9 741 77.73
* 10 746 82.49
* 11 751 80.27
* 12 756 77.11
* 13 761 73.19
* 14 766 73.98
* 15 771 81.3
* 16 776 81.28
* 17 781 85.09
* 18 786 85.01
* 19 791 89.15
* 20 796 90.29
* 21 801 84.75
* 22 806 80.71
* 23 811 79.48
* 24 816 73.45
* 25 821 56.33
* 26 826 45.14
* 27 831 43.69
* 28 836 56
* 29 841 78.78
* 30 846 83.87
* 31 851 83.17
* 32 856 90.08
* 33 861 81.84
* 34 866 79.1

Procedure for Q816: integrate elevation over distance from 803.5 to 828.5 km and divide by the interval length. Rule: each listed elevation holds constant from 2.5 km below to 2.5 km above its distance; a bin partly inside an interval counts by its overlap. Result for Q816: 67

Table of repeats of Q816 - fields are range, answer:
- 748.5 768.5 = 76.1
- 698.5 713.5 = 63.5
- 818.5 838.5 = 50.3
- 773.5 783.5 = 83.2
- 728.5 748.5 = 79.4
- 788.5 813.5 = 84.9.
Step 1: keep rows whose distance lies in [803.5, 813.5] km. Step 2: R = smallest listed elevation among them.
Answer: 79.48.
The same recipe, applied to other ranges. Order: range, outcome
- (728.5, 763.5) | 73.19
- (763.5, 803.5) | 73.98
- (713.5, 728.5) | 48.62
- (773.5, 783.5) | 81.28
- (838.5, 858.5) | 78.78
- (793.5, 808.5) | 80.71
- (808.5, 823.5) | 56.33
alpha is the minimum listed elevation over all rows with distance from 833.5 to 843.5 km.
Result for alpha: 56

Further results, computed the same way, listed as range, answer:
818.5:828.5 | 45.14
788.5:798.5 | 89.15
